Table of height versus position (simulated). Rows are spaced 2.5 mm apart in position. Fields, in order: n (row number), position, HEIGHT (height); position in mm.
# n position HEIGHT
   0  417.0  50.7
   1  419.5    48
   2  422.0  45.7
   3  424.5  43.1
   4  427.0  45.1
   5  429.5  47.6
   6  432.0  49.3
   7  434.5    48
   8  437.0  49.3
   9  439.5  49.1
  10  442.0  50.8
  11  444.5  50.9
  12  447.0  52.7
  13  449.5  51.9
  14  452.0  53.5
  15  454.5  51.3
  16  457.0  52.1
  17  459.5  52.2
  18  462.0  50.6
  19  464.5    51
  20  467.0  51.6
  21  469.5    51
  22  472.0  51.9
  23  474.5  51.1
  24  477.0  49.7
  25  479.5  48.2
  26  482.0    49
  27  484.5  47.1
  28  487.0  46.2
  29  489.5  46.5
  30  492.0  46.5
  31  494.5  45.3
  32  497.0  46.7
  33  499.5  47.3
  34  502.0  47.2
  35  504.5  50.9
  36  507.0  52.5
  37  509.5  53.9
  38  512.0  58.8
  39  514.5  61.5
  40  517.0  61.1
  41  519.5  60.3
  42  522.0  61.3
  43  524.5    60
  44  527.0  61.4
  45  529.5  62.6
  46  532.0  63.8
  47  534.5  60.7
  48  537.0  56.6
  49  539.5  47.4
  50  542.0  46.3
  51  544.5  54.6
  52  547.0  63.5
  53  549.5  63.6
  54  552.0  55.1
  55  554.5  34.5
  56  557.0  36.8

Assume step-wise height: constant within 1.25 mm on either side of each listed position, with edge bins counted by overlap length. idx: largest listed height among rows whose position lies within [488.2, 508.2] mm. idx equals 52.5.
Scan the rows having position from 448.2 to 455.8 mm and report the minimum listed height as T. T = 51.3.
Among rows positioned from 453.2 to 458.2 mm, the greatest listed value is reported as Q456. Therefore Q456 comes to 52.1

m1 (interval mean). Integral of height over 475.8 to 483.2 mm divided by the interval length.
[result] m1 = 49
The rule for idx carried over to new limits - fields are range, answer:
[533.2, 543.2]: 60.7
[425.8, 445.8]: 50.9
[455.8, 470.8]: 52.2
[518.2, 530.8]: 62.6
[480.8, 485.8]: 49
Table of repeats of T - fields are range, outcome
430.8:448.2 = 48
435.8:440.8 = 49.1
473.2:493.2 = 46.2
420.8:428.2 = 43.1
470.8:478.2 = 49.7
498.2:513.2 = 47.2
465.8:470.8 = 51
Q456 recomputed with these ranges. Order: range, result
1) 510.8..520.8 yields 61.5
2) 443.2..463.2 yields 53.5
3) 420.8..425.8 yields 45.7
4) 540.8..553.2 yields 63.6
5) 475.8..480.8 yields 49.7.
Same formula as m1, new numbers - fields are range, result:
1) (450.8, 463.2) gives 51.9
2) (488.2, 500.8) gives 46.5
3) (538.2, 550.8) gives 55.1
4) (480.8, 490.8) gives 47.2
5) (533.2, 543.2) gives 52.8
